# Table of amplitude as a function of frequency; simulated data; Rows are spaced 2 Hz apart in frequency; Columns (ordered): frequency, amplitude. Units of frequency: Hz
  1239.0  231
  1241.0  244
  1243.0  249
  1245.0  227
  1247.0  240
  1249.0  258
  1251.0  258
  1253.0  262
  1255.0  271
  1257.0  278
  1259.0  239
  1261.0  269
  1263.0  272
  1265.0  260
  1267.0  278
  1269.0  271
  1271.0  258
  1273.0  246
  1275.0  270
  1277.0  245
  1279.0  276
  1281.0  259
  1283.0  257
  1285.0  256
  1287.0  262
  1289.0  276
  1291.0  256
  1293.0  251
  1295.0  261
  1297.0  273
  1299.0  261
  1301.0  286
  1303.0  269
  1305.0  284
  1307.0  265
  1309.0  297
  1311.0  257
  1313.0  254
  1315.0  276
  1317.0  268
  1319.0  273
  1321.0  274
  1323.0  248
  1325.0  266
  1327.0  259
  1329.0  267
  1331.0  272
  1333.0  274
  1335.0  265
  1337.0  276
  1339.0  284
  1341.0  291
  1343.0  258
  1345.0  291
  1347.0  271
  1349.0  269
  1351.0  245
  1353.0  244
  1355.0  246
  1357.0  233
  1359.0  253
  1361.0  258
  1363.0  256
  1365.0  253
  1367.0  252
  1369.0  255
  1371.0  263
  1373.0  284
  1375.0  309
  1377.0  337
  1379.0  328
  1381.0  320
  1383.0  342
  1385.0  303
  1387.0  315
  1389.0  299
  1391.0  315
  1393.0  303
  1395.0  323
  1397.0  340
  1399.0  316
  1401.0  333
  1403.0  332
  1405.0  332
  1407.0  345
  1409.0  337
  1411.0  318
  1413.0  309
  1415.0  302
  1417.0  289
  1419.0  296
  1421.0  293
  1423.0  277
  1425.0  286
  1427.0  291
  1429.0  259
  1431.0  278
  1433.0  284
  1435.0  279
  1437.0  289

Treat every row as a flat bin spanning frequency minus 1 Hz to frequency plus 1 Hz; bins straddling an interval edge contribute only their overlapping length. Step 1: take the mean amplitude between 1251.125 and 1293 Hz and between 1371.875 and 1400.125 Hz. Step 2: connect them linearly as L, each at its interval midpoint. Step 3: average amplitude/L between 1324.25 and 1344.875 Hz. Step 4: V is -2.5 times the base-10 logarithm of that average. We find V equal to 0.08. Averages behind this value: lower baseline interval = 263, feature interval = 272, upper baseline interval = 317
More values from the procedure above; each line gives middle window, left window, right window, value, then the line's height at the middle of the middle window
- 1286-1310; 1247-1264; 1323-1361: -0.03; 263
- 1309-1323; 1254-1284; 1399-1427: 0.04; 279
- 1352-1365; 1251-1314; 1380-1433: 0.17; 292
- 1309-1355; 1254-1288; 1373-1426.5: 0.08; 287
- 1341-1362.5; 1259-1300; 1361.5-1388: 0.11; 286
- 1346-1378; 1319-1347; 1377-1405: 0.13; 296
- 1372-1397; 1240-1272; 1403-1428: -0.06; 298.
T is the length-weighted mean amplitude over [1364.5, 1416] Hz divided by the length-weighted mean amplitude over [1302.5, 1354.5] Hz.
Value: 1.2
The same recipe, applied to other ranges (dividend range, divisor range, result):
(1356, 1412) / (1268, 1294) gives 1.16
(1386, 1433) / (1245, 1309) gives 1.17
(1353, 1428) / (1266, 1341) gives 1.11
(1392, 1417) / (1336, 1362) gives 1.23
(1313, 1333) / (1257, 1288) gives 1.02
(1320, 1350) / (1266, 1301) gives 1.03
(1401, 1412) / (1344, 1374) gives 1.29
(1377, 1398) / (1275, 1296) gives 1.23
